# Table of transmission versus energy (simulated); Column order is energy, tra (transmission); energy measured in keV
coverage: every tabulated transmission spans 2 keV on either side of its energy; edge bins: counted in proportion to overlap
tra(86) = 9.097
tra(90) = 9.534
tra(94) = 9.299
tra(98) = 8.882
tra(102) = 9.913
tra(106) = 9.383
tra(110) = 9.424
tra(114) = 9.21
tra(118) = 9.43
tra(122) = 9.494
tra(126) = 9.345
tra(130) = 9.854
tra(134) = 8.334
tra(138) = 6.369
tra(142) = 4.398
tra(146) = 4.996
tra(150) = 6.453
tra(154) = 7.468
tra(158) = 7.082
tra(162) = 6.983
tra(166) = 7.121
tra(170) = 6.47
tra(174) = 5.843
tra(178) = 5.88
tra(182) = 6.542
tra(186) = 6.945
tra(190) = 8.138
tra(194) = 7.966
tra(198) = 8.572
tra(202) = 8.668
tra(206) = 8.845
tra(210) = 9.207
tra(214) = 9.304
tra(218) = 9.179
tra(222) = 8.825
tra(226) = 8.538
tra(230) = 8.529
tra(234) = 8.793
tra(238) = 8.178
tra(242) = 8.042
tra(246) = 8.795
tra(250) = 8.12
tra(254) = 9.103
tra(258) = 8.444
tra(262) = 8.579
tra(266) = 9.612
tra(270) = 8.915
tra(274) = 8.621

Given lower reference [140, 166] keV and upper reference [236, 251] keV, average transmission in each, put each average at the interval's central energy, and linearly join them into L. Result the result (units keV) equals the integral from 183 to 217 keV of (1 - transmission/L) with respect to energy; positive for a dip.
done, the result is -4.96 keV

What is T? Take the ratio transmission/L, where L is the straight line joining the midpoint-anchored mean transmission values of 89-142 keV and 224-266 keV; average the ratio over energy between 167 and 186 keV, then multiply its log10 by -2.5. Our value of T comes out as 0.355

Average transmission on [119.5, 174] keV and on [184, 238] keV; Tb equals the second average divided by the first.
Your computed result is 1.18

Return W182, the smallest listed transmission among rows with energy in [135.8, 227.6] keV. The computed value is 4.398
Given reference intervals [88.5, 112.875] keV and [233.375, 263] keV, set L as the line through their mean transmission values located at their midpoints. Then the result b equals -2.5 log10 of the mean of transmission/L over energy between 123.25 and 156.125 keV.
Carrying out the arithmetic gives 0.261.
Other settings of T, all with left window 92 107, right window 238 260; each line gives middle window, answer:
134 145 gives 0.48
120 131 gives -0.04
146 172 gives 0.31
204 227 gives -0.04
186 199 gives 0.10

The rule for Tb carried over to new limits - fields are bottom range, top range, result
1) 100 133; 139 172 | 0.67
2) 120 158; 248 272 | 1.19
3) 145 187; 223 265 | 1.30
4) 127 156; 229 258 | 1.23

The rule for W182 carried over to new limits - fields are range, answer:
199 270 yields 8.042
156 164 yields 6.983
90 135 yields 8.334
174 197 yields 5.843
